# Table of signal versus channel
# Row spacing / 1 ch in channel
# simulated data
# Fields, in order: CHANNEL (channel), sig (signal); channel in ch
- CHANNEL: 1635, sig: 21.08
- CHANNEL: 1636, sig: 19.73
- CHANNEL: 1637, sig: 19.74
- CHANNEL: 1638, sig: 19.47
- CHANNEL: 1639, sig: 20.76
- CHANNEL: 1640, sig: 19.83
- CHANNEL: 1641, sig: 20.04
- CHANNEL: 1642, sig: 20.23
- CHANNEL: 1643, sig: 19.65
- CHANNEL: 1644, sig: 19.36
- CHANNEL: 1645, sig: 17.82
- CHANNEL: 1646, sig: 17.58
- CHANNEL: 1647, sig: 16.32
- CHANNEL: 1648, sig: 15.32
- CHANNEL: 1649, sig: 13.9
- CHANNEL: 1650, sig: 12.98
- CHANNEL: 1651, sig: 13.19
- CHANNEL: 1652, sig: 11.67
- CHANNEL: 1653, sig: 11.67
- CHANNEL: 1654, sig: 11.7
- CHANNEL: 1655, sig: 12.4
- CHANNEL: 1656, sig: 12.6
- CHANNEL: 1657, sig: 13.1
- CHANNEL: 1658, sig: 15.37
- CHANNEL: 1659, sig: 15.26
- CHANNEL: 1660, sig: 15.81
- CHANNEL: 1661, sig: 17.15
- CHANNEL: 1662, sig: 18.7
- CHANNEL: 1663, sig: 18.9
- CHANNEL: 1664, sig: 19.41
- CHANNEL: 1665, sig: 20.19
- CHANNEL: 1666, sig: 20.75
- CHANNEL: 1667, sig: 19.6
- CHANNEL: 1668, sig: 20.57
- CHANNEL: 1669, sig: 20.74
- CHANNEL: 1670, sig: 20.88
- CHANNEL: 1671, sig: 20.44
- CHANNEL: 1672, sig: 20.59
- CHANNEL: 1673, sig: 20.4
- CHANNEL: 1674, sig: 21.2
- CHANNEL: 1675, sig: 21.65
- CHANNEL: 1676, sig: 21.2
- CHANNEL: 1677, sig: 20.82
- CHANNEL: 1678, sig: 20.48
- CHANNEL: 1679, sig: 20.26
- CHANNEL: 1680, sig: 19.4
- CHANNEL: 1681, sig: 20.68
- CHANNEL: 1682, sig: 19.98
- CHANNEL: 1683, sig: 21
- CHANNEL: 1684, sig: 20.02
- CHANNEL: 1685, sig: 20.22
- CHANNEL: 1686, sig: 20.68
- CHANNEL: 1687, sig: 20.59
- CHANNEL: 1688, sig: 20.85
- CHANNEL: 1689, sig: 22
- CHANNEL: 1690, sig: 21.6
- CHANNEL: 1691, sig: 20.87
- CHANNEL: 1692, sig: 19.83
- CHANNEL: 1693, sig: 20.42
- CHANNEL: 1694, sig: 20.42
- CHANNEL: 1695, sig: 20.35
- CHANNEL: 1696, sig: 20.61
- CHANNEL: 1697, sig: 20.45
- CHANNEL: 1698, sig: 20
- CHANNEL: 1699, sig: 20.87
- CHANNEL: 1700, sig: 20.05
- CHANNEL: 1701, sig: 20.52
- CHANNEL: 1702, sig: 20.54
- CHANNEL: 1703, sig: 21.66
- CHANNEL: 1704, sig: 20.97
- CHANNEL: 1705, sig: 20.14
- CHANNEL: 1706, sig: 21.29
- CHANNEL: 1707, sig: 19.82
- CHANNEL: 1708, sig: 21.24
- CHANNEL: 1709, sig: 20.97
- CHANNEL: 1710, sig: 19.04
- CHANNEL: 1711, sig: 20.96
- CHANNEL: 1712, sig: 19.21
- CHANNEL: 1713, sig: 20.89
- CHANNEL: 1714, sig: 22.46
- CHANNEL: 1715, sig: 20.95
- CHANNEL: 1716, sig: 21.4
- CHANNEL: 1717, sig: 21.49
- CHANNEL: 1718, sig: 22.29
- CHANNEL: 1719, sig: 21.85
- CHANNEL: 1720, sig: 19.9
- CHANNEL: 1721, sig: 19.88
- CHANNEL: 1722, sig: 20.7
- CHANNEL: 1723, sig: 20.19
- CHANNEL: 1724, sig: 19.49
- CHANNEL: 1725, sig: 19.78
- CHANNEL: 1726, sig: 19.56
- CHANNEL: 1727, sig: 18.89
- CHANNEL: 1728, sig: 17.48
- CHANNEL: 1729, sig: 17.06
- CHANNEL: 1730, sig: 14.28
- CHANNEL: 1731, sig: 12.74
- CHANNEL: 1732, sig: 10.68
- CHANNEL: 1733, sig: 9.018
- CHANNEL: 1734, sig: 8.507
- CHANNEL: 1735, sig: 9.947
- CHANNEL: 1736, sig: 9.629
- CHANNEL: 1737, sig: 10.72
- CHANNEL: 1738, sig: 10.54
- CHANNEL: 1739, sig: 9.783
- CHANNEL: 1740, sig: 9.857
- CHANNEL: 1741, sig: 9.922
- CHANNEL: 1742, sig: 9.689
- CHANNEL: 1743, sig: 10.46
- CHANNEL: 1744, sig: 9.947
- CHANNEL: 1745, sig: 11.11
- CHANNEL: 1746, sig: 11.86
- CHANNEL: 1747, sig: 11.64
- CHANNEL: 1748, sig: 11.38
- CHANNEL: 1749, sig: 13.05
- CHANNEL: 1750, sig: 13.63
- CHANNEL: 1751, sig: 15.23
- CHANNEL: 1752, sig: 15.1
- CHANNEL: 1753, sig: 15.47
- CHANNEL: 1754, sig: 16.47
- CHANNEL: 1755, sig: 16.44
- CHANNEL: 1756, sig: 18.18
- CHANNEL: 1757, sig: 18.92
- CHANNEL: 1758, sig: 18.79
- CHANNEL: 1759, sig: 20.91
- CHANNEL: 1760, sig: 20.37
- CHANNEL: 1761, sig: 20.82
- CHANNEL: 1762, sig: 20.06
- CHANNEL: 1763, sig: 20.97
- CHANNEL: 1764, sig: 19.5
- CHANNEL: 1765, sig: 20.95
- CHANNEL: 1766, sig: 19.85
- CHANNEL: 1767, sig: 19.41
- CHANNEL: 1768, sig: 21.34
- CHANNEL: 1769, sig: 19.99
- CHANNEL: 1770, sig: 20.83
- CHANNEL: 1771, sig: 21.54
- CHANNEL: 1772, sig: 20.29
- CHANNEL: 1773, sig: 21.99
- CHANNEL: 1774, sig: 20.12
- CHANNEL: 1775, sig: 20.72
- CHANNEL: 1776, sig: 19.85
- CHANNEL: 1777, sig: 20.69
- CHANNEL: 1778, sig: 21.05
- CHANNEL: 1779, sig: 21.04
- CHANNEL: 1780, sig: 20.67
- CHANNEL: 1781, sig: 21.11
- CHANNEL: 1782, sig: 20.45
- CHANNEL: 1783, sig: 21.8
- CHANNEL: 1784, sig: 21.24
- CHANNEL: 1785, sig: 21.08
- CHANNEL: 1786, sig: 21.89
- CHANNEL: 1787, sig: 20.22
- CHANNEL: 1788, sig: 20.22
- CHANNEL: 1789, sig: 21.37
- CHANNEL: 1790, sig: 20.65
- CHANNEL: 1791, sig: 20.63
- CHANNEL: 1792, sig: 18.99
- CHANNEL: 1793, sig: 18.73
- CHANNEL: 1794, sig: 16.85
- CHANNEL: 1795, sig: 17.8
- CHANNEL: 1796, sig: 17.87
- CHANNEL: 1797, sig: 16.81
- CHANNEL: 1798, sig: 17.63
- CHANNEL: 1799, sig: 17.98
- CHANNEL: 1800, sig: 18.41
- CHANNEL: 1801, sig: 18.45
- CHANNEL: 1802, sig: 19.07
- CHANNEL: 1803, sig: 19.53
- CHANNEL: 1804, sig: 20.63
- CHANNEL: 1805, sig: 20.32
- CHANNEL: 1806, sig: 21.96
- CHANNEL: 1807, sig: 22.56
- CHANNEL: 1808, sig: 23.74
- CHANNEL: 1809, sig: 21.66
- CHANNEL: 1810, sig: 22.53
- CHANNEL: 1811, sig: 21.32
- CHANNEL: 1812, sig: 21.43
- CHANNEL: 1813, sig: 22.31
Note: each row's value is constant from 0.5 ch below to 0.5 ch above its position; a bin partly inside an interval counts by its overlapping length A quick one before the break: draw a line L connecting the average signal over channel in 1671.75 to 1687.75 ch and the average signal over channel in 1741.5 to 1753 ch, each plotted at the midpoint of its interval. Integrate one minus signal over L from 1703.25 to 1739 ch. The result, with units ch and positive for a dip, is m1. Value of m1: -4.8 ch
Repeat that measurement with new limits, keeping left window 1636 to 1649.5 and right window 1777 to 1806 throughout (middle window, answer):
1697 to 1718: -1.9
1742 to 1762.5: 4.3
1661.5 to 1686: -2.0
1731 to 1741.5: 5.1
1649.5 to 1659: 2.9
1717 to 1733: 0.9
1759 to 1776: -0.8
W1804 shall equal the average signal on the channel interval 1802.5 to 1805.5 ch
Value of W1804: 20.2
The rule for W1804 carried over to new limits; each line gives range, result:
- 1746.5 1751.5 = 13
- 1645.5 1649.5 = 15.8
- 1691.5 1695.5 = 20.3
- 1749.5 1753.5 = 14.9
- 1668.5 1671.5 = 20.7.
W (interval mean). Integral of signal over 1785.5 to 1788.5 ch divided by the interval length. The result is 20.8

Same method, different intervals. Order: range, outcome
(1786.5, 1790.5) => 20.6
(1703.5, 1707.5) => 20.6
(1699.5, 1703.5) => 20.7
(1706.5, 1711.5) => 20.4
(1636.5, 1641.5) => 20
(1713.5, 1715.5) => 21.7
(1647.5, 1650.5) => 14.1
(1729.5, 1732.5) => 12.6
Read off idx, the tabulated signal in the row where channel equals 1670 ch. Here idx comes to 20.88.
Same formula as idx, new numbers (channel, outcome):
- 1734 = 8.507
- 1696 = 20.61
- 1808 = 23.74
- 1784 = 21.24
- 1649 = 13.9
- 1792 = 18.99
